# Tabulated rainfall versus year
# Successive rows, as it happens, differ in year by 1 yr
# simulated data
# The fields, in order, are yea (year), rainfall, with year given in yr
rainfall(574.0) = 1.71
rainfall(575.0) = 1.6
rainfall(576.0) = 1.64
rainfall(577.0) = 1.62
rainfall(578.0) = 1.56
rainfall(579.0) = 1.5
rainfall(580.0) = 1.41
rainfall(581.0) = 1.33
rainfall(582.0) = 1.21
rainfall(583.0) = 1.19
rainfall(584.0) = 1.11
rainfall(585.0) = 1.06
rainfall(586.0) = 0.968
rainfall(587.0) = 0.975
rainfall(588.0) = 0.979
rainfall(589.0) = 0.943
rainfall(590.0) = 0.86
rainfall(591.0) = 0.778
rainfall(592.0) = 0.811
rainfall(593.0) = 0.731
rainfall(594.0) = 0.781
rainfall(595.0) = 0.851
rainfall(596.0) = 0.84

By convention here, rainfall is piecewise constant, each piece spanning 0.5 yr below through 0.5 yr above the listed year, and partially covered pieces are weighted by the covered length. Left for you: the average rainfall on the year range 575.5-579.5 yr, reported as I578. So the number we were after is 1.58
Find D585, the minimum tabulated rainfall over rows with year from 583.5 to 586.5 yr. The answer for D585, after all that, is 0.968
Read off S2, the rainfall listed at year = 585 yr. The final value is 1.06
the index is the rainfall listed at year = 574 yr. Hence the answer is 1.71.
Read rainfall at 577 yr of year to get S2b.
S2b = 1.62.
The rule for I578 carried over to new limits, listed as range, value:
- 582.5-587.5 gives 1.06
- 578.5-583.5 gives 1.33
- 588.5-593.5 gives 0.825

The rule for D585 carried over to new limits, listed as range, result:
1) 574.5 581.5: 1.33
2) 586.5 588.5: 0.975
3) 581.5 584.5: 1.11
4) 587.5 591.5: 0.778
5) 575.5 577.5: 1.62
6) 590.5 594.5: 0.731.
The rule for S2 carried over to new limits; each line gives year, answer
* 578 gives 1.56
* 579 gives 1.5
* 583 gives 1.19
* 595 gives 0.851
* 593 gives 0.731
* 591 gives 0.778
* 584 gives 1.11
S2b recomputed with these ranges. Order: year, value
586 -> 0.968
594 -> 0.781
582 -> 1.21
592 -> 0.811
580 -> 1.41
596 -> 0.84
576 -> 1.64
